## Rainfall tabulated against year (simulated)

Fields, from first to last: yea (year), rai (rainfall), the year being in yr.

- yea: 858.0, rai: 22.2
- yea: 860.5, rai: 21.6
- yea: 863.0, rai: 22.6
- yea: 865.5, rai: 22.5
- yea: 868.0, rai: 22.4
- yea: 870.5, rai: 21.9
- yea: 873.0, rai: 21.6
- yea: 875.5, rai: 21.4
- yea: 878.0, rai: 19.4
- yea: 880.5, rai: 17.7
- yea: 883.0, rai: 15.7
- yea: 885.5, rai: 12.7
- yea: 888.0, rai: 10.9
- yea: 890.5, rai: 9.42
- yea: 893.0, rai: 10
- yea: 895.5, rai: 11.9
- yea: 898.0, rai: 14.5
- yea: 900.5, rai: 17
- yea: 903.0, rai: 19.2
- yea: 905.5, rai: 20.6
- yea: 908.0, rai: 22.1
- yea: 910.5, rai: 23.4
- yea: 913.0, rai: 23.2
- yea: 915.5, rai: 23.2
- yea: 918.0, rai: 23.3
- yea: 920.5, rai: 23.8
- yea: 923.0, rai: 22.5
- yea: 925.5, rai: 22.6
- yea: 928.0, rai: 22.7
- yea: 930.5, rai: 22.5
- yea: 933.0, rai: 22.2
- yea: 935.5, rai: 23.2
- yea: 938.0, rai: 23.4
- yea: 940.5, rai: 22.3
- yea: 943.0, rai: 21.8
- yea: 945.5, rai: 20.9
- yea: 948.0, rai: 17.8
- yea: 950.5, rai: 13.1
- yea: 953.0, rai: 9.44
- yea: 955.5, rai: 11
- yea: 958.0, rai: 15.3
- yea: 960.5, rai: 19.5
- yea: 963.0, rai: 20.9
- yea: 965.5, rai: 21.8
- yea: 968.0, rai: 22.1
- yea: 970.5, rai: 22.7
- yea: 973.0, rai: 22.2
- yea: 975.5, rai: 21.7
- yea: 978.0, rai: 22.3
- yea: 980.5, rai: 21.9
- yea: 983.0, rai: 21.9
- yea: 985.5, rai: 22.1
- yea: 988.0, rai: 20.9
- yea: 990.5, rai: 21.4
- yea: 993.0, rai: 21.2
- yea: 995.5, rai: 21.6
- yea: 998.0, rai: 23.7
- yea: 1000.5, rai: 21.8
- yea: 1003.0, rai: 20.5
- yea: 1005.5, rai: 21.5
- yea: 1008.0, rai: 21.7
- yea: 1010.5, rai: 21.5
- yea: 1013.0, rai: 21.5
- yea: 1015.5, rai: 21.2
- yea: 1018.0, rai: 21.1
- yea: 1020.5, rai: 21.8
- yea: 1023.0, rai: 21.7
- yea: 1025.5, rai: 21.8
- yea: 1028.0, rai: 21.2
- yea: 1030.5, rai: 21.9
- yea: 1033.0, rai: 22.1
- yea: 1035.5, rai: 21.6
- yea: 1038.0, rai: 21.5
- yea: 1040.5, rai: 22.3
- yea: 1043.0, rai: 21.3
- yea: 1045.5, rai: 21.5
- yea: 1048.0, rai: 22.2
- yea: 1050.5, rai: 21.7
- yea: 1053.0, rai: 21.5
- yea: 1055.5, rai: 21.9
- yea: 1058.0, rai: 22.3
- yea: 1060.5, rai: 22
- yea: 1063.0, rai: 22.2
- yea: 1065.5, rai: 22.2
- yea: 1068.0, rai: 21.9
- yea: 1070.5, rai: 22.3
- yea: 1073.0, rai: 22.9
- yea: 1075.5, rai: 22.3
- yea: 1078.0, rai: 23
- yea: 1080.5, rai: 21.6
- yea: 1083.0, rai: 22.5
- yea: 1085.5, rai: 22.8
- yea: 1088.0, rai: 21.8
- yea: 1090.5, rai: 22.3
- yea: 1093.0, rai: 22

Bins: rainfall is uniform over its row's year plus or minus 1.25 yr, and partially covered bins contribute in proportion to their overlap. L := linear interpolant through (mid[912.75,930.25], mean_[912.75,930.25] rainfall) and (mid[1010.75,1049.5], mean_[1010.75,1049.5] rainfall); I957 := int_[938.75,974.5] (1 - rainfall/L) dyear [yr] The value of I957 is 6.1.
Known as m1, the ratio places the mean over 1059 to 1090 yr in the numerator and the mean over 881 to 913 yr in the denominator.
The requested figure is 1.40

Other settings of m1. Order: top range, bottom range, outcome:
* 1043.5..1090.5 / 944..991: 1.14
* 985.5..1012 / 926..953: 1.05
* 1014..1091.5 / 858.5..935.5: 1.12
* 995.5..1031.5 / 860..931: 1.12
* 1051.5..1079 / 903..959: 1.09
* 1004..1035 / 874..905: 1.42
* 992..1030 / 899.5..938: 0.97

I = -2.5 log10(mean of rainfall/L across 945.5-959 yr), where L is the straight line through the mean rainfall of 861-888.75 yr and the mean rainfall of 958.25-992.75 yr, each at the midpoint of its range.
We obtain 0.44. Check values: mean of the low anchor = 19.2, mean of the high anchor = 21.4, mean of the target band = 14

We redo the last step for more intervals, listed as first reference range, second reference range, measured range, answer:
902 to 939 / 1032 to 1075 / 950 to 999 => 0.123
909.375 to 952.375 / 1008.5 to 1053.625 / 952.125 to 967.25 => 0.284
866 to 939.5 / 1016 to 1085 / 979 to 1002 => -0.044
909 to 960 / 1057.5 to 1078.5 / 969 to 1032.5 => -0.019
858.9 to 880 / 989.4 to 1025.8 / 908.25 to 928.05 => -0.073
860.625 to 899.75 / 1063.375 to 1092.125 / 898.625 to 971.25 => -0.106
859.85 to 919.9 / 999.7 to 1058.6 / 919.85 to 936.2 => -0.167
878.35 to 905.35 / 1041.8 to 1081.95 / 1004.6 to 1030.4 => -0.077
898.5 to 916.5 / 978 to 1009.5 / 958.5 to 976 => 0.010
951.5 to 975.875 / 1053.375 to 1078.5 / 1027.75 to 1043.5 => -0.031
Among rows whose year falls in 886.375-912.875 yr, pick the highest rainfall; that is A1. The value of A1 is 23.4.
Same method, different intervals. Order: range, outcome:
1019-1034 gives 22.1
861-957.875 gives 23.8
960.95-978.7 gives 22.7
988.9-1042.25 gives 23.7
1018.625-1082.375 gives 23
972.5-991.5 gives 22.3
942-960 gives 21.8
